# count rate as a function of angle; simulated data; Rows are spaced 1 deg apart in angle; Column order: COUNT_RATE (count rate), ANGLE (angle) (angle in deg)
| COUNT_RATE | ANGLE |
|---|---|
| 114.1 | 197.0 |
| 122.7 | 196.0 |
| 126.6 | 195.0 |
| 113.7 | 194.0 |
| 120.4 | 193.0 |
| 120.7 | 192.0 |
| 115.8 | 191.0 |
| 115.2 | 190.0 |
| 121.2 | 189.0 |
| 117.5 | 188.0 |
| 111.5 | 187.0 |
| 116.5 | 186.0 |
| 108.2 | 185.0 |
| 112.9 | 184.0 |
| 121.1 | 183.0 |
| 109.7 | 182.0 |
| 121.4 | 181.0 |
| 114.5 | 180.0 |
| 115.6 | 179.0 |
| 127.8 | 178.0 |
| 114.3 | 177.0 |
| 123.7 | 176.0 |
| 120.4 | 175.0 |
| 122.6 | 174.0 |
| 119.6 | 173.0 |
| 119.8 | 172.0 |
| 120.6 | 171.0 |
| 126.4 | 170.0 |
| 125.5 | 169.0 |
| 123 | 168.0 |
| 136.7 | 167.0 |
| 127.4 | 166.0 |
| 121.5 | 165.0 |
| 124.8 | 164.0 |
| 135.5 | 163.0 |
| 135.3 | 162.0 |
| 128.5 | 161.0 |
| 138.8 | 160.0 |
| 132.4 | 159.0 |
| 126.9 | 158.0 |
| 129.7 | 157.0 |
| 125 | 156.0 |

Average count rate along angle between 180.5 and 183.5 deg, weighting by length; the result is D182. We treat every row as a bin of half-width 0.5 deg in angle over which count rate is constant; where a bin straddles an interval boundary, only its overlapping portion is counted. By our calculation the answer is 117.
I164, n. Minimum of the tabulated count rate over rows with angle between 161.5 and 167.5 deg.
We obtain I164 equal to 121.5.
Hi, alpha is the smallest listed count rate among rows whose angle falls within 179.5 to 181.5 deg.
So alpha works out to 114.5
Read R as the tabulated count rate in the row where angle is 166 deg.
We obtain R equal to 127.4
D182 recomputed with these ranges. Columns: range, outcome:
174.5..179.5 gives 120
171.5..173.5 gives 120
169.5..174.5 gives 122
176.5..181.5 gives 119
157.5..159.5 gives 130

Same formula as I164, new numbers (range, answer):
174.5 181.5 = 114.3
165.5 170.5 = 123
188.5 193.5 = 115.2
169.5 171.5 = 120.6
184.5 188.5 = 108.2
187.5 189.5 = 117.5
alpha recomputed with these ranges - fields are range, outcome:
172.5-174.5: 119.6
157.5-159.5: 126.9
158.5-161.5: 128.5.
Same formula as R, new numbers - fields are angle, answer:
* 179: 115.6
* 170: 126.4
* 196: 122.7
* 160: 138.8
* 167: 136.7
